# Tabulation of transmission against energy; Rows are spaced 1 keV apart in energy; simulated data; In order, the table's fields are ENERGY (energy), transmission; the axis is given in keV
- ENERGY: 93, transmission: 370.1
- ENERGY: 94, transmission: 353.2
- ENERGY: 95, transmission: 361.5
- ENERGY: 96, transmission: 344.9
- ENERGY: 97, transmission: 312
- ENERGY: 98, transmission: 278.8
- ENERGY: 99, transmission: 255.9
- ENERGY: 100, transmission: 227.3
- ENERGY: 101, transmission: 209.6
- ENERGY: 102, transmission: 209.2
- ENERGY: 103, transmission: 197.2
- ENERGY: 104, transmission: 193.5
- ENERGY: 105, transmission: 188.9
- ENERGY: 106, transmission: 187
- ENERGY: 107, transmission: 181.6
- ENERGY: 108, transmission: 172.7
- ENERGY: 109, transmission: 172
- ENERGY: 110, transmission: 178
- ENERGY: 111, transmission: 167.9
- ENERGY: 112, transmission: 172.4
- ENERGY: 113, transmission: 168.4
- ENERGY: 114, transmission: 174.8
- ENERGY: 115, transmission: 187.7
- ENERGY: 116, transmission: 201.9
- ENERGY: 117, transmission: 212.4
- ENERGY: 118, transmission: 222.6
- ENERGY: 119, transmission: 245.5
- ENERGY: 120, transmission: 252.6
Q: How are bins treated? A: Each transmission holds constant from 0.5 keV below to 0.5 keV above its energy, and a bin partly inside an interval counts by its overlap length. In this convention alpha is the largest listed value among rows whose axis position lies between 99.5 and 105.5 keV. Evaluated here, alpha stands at 227.3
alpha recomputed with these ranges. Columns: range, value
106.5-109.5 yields 181.6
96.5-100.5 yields 312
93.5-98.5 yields 361.5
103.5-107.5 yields 193.5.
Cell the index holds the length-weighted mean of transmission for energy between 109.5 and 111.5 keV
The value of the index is 173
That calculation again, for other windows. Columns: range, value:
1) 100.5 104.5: 202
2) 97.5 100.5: 254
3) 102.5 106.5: 192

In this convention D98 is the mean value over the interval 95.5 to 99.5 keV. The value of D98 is 298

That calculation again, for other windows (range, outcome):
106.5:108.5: 177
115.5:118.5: 212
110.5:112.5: 170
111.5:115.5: 176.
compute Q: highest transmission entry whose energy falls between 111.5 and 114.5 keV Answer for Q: 174.8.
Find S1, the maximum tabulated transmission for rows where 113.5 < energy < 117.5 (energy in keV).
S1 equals 212.4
